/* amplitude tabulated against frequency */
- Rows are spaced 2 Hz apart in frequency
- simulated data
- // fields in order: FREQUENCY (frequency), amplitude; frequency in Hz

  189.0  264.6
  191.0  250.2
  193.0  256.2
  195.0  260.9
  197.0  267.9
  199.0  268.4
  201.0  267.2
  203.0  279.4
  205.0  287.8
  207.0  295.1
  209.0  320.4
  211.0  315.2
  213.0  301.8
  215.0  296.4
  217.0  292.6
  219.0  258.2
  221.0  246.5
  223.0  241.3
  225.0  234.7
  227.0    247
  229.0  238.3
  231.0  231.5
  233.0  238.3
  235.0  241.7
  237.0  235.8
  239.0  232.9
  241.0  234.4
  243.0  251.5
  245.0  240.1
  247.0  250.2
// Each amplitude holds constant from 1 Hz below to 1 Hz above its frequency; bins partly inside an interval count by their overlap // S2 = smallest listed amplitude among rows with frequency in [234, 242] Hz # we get 232.9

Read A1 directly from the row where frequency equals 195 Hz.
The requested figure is 260.9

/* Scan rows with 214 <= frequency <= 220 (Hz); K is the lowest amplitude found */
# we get 258.2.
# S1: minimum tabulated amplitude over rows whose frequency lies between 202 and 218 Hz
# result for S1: 279.4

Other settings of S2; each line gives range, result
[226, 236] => 231.5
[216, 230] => 234.7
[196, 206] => 267.2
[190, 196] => 250.2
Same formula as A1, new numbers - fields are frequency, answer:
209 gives 320.4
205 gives 287.8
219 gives 258.2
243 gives 251.5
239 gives 232.9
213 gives 301.8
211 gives 315.2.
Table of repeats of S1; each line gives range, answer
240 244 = 234.4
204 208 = 287.8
